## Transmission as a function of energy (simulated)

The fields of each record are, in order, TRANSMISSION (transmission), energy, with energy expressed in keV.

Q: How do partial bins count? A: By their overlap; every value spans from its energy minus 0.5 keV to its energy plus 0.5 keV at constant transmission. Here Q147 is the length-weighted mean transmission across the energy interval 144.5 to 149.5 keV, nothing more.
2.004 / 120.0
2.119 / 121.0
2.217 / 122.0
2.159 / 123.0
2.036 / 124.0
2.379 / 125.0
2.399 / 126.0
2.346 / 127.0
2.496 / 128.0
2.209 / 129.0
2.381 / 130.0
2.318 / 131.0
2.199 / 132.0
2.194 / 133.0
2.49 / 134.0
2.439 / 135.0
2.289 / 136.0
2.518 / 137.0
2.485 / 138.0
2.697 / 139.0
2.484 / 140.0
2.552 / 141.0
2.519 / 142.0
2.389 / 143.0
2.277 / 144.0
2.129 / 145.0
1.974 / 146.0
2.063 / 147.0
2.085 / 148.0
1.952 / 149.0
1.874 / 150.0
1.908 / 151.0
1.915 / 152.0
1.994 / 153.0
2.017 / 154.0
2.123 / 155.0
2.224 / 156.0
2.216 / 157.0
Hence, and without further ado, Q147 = 2.04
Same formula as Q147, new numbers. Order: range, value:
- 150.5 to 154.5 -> 1.96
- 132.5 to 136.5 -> 2.35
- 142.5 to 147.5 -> 2.17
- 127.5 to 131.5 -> 2.35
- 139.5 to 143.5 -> 2.49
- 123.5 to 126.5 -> 2.27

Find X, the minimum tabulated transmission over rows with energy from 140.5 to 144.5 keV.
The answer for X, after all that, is 2.277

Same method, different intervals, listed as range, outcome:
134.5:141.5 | 2.289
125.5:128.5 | 2.346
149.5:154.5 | 1.874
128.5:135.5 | 2.194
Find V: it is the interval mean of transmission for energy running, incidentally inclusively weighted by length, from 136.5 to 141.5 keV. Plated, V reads 2.55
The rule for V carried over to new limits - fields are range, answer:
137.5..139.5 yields 2.59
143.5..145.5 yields 2.2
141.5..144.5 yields 2.4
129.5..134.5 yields 2.32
